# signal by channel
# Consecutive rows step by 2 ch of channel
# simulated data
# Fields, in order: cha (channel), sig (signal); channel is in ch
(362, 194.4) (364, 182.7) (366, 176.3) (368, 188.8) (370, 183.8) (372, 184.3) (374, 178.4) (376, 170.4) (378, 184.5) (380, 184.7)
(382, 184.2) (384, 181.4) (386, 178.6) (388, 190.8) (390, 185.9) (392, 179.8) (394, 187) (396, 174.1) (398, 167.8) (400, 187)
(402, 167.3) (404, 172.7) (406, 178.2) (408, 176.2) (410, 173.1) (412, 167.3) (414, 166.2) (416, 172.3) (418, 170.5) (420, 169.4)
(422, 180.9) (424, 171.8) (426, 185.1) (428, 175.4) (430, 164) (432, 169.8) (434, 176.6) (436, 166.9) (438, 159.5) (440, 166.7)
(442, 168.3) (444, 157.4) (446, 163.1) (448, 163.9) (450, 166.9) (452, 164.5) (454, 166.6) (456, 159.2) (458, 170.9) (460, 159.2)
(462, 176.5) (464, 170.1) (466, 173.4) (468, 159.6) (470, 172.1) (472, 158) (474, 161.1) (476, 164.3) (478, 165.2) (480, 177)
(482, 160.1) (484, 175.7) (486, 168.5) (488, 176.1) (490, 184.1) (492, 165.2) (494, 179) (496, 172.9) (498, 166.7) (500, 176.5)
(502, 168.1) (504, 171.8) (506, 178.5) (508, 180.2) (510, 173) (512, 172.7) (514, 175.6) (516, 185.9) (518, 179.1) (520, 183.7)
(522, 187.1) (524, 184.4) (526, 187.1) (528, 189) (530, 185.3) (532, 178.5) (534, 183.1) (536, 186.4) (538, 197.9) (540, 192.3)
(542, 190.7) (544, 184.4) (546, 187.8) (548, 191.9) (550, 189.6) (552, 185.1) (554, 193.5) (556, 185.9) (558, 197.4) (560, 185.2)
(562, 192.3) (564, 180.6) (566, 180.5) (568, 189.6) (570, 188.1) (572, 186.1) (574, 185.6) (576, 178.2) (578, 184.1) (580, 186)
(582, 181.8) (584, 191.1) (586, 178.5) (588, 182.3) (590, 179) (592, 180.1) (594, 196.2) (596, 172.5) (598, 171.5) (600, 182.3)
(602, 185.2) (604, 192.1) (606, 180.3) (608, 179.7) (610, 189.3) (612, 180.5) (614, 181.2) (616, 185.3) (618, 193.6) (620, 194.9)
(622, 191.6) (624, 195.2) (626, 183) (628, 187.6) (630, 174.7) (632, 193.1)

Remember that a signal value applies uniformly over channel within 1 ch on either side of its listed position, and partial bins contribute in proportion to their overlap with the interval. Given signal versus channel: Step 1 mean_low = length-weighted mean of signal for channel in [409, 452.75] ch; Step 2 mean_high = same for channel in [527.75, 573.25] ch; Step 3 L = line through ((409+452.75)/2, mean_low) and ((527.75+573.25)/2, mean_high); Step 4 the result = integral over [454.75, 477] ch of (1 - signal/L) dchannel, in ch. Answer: 1.1 ch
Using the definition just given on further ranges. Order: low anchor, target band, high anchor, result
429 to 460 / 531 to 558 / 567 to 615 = -1.7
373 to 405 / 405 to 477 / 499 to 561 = 5.1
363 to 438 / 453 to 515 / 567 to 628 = 3.5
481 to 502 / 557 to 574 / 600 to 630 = -0.6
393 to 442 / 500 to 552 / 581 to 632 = -1.1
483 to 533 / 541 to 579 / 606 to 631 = -1.1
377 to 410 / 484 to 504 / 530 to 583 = 1.2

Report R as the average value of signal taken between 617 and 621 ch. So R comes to 194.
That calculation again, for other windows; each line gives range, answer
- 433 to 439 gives 168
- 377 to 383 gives 184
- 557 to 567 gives 187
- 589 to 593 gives 180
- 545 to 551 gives 190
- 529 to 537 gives 183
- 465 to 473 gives 166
